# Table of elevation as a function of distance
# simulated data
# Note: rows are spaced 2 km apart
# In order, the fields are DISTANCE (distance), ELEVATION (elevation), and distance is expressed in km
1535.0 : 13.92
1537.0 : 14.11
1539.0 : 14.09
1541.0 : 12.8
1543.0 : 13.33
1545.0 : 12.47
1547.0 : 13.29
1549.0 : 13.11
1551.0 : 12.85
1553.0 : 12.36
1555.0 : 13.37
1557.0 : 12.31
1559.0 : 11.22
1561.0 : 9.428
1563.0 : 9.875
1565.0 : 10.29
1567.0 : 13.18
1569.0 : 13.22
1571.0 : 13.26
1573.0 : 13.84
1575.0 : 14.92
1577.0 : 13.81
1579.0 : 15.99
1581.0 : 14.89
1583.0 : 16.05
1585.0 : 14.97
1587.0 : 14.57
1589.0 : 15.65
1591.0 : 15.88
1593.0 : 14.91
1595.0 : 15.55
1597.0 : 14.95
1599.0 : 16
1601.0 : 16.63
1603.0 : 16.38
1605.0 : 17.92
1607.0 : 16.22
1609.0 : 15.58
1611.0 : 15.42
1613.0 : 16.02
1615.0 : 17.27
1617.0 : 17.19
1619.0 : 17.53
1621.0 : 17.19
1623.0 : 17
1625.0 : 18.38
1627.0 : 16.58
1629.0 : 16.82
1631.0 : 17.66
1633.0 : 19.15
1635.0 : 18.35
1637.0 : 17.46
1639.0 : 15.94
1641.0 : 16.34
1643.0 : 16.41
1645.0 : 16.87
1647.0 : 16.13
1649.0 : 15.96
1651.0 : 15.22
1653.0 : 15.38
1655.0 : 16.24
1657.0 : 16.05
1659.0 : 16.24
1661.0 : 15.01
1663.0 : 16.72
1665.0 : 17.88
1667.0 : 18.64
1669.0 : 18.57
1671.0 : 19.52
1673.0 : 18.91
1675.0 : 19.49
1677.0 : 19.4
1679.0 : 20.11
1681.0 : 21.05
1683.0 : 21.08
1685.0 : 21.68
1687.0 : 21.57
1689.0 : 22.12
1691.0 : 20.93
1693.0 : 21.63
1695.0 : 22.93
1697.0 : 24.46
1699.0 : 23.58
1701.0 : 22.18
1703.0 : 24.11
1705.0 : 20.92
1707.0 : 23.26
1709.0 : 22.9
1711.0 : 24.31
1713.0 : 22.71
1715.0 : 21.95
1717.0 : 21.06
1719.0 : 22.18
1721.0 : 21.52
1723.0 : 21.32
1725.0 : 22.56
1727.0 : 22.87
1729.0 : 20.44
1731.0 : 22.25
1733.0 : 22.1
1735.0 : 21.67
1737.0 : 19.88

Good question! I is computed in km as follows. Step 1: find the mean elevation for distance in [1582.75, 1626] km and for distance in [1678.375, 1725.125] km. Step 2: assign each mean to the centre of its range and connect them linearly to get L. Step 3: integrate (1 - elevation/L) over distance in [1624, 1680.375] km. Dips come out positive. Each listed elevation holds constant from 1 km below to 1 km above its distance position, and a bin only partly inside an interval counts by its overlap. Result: 5.2 km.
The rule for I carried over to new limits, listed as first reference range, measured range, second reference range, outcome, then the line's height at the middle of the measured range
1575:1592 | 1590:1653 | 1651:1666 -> -3.6 km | 15.7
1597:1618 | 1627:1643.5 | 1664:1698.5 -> 0.7 km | 18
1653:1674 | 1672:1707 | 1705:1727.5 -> -3.2 km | 19.8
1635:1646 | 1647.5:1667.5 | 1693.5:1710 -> 2.4 km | 18.5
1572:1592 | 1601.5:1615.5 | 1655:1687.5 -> -0.2 km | 16.2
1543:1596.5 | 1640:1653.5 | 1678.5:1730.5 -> 1.7 km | 18.5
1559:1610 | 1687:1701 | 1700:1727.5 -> -0.9 km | 21.2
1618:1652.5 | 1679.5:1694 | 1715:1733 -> -1.2 km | 19.8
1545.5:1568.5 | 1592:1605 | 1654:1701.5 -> -1.1 km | 14.7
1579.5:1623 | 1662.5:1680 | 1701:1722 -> 1.1 km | 20.1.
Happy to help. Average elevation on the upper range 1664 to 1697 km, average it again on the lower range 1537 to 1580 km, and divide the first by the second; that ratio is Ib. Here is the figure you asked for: 1.59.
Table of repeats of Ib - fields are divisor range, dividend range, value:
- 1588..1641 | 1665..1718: 1.29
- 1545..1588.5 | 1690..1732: 1.70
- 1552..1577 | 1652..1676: 1.41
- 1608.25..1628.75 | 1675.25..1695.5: 1.26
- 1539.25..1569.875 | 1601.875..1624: 1.36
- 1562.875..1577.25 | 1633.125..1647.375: 1.31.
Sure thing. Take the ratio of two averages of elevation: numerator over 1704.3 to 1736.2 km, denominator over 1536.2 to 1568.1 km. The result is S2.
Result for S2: 1.8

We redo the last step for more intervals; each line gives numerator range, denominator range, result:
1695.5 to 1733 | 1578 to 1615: 1.42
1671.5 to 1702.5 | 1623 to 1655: 1.27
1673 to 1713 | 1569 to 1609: 1.43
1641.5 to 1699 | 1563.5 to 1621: 1.23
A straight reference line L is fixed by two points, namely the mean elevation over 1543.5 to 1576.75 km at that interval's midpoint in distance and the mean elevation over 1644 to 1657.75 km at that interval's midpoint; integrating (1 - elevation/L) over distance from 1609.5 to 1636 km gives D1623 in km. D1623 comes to -4.17 km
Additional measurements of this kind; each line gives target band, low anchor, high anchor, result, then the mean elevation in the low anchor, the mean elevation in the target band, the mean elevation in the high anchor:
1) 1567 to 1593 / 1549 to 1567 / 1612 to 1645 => -2.55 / 11.6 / 14.7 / 17.2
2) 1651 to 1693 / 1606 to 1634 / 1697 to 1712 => 4.09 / 17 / 18.8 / 23.1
